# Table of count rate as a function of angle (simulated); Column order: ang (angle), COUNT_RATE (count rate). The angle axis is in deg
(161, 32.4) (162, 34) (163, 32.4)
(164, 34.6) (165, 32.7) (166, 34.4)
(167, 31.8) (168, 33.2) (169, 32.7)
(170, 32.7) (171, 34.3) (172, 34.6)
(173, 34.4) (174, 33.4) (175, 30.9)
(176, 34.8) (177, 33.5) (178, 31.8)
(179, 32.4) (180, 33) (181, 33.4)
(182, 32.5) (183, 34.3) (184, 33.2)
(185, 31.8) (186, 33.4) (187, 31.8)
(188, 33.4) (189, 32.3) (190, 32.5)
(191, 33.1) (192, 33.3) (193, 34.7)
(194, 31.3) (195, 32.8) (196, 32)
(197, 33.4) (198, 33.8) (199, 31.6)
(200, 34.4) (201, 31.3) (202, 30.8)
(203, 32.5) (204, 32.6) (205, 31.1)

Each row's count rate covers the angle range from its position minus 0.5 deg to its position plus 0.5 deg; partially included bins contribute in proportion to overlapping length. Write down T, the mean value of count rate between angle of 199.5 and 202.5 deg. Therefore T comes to 32.2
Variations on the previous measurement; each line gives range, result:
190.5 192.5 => 33.2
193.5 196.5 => 32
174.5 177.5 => 33.1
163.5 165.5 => 33.7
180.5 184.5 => 33.4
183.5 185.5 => 32.5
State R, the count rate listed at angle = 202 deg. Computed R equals 30.8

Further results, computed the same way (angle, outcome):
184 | 33.2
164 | 34.6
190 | 32.5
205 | 31.1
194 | 31.3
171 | 34.3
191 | 33.1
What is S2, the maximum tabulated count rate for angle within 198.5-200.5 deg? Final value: 34.4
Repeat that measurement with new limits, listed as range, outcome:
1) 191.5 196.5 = 34.7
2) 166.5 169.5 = 33.2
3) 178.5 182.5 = 33.4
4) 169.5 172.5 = 34.6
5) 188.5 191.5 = 33.1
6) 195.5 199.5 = 33.8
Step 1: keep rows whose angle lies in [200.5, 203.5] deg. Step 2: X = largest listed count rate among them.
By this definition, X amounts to 32.5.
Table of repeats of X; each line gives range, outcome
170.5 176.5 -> 34.8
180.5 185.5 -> 34.3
